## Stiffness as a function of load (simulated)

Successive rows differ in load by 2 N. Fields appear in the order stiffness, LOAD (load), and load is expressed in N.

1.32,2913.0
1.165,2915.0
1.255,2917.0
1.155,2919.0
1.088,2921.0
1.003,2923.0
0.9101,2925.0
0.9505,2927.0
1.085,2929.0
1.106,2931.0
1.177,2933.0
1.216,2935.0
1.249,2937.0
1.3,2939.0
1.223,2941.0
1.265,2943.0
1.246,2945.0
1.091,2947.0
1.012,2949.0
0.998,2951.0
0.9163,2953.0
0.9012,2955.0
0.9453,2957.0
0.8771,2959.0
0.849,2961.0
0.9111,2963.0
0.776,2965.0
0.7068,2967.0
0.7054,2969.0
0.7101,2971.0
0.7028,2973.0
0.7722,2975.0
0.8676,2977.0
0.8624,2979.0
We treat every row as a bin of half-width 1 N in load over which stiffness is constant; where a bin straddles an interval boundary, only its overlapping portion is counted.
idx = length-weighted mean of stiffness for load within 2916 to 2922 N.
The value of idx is 1.17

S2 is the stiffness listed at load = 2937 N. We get 1.249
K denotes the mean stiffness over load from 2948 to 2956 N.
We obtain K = 0.957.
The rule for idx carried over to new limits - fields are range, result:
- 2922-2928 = 0.955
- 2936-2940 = 1.27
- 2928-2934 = 1.12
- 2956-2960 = 0.911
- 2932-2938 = 1.21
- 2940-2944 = 1.24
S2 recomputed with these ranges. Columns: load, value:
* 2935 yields 1.216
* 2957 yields 0.9453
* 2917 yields 1.255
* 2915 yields 1.165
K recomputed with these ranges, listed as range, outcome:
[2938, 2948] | 1.23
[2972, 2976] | 0.738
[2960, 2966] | 0.845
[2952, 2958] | 0.921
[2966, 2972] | 0.707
